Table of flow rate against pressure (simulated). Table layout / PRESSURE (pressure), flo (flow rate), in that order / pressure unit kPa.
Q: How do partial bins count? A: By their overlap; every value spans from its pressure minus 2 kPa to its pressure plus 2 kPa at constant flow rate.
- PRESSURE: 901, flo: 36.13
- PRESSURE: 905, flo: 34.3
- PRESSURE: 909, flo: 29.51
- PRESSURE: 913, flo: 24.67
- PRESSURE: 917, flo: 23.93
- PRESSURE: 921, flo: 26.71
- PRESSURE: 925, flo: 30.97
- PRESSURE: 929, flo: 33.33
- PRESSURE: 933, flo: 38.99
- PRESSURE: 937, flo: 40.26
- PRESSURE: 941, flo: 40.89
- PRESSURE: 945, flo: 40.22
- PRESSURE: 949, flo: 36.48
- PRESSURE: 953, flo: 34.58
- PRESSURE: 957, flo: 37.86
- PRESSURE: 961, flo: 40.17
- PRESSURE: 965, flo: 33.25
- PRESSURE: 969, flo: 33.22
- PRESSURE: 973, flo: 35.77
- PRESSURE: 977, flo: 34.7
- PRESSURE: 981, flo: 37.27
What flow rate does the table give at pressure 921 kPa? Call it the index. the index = 26.71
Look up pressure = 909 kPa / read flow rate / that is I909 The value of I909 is 29.51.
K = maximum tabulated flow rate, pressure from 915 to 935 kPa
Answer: 38.99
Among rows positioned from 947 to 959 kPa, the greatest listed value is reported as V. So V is 37.86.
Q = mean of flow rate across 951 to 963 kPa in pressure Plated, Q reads 37.5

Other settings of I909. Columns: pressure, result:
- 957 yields 37.86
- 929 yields 33.33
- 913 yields 24.67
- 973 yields 35.77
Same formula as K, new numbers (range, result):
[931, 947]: 40.89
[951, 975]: 40.17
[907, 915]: 29.51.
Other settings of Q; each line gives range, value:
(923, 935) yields 34.4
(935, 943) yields 40.6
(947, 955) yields 35.5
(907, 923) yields 26.2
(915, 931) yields 28.7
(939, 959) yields 38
